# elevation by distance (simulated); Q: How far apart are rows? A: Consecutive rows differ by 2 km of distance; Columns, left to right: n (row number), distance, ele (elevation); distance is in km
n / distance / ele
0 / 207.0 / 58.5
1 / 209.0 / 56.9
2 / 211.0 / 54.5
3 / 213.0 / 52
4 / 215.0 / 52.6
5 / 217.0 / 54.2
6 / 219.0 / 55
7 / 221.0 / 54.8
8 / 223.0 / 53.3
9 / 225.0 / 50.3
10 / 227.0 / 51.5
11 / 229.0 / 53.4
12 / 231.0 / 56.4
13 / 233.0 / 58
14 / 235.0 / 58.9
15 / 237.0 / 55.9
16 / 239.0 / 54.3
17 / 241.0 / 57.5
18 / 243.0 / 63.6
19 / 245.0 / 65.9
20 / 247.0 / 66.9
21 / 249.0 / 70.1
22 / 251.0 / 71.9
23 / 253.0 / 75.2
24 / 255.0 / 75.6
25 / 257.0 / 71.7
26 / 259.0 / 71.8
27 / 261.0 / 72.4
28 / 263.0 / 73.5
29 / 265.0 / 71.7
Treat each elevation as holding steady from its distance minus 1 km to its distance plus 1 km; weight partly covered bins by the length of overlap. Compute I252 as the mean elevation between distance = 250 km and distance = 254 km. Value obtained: 73.6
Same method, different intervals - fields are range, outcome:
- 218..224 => 54.4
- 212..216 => 52.3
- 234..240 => 56.4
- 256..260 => 71.8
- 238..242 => 55.9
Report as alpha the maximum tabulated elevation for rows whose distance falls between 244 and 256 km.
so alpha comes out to 75.6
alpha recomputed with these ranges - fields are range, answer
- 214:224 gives 55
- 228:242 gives 58.9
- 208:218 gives 56.9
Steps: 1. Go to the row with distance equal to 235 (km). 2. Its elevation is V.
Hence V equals 58.9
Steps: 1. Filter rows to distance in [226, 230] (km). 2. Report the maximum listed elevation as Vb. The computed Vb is 53.4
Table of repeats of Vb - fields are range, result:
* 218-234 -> 58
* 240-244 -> 63.6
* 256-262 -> 72.4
